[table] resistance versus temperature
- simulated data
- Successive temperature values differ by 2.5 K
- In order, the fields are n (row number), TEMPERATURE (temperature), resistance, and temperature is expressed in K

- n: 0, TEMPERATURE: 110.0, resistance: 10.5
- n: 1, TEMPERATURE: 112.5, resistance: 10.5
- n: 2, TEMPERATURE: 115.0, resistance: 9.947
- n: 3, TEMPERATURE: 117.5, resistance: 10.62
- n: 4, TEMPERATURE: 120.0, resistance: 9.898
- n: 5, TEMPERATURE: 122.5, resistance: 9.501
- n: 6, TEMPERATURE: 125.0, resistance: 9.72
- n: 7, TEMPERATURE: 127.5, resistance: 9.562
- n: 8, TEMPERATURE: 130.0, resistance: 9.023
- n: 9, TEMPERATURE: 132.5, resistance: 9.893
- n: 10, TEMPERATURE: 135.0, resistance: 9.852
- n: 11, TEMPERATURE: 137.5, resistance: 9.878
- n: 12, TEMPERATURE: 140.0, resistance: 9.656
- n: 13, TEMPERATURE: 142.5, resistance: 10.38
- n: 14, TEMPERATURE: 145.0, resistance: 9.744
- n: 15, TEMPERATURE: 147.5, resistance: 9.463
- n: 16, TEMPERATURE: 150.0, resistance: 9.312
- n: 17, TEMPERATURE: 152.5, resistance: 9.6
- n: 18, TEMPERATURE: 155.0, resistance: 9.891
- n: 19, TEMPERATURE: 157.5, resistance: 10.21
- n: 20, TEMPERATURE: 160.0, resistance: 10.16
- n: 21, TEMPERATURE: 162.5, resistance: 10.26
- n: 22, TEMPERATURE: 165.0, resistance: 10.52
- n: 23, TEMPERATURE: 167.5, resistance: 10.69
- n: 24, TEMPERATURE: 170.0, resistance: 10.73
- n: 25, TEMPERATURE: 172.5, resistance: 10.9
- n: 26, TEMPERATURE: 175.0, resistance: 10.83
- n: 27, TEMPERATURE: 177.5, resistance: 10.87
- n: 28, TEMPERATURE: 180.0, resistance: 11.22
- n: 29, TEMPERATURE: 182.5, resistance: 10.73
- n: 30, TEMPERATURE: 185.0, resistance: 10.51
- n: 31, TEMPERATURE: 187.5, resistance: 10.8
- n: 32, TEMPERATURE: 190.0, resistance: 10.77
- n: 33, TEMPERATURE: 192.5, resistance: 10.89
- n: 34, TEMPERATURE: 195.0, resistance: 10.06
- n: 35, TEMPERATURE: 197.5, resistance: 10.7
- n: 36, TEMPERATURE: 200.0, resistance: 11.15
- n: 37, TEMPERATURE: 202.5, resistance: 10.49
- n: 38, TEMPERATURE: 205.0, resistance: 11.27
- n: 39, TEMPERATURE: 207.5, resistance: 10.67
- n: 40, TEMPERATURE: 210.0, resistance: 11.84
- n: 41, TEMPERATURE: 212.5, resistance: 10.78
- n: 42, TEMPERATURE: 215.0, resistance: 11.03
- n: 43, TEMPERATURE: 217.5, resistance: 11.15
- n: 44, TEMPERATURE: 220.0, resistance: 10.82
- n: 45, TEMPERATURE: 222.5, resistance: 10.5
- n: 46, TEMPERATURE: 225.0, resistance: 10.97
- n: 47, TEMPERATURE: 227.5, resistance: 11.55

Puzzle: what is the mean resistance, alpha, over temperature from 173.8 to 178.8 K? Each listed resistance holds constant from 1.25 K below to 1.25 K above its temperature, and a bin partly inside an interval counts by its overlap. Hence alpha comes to 10.9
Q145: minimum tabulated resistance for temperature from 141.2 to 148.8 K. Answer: 9.463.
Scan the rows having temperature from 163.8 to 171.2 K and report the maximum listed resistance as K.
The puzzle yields 10.73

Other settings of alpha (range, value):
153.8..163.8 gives 10.1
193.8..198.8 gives 10.4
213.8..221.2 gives 11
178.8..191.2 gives 10.8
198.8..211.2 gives 11.1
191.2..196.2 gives 10.5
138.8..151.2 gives 9.71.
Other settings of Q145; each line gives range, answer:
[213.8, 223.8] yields 10.5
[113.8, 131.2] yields 9.023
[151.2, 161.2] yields 9.6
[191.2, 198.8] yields 10.06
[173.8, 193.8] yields 10.51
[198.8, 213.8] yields 10.49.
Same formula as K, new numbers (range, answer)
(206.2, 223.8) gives 11.84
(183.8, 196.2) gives 10.89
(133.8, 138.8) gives 9.878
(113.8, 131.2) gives 10.62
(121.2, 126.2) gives 9.72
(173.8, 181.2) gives 11.22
